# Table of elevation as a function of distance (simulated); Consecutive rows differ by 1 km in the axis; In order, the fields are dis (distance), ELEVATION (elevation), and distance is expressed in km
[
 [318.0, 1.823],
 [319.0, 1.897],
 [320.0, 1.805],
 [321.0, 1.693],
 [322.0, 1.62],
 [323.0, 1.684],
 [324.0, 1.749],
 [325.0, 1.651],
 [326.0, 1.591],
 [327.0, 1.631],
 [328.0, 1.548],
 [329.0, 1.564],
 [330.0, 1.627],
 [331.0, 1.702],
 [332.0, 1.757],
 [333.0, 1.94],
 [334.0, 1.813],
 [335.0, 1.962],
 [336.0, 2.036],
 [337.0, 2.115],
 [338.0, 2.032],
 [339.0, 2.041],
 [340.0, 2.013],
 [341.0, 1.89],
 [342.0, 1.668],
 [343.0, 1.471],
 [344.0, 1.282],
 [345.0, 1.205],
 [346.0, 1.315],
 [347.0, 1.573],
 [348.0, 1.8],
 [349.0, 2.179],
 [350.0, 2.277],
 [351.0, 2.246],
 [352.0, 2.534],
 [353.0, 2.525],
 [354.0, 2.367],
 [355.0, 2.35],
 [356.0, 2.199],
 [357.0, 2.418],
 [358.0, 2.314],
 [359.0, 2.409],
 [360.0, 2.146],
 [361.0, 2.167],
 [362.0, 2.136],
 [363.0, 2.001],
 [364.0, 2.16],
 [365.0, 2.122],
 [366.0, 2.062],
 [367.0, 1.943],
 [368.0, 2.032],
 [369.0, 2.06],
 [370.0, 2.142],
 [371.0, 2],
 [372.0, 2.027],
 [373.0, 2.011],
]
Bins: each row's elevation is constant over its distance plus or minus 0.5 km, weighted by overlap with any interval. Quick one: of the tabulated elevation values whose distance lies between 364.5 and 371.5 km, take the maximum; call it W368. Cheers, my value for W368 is 2.142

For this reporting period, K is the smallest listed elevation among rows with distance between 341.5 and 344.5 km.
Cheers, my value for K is 1.282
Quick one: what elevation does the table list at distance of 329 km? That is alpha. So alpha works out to 1.564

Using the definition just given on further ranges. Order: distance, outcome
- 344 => 1.282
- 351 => 2.246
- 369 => 2.06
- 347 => 1.573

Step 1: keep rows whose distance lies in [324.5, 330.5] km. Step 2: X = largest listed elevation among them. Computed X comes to 1.651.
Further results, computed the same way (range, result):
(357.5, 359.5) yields 2.409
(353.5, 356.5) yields 2.367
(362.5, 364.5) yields 2.16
